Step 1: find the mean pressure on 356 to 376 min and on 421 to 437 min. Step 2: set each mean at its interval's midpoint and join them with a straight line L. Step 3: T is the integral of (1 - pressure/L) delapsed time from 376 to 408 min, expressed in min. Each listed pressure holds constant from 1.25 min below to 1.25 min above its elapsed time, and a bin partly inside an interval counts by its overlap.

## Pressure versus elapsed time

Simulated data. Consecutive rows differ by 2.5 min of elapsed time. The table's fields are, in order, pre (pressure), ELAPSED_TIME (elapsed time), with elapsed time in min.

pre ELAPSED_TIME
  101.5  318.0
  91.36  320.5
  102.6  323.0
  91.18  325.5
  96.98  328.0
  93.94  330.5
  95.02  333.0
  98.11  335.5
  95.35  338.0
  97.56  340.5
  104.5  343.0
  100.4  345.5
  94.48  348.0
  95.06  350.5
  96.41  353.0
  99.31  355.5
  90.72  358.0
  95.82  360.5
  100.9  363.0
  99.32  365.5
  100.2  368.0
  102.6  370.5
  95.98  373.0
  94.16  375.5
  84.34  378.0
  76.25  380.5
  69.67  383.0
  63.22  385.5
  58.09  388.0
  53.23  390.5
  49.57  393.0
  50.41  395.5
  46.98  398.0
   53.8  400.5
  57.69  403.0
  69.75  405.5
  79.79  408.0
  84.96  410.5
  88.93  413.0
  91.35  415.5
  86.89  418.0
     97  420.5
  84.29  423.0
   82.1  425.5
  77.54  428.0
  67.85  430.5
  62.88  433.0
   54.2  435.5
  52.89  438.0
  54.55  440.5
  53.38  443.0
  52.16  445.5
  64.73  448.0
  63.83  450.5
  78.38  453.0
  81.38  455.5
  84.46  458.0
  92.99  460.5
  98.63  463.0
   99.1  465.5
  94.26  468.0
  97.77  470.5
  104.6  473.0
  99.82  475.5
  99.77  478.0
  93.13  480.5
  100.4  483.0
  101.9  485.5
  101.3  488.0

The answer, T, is 9.1 min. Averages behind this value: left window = 97.7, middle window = 62.6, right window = 72.4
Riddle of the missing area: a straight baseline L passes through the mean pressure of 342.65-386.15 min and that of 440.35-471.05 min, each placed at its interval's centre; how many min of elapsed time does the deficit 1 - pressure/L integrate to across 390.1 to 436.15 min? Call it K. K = 7.5 min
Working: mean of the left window 92.6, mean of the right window 78.5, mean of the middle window 71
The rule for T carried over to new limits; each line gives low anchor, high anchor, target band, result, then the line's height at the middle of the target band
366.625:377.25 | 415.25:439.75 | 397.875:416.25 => 2.2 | 83.1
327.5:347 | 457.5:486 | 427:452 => 9.5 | 97.5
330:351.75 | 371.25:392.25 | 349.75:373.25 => -3.4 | 85.8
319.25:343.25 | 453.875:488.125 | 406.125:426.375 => 2.0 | 96.2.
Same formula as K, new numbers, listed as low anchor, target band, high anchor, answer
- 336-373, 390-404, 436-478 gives 6.0 min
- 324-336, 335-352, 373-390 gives -1.5 min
